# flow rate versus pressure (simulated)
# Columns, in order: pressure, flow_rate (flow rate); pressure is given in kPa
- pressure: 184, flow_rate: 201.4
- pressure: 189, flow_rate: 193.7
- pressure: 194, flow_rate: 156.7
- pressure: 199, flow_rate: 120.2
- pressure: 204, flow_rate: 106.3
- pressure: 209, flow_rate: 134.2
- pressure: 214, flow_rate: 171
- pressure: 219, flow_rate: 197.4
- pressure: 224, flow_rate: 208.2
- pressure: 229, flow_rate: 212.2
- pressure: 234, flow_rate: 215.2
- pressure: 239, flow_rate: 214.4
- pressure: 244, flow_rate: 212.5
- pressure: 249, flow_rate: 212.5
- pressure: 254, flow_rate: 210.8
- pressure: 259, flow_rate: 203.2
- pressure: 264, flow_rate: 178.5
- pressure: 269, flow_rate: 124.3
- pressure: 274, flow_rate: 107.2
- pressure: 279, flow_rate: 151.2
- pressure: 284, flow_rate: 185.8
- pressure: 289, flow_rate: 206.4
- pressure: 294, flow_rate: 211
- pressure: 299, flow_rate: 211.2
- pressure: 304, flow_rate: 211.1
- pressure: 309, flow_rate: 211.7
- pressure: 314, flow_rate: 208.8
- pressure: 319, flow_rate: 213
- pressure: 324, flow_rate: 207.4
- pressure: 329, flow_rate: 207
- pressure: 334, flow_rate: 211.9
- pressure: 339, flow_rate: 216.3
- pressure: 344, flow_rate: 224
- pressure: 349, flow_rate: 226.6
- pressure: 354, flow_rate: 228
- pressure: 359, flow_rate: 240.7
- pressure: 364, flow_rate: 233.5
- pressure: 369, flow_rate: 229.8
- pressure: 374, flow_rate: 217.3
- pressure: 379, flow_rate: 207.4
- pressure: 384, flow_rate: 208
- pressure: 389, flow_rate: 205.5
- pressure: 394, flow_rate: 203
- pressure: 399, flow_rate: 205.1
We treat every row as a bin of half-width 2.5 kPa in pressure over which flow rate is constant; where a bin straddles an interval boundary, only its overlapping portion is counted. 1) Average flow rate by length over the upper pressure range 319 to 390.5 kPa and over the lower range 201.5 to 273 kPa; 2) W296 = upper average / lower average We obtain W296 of 1.19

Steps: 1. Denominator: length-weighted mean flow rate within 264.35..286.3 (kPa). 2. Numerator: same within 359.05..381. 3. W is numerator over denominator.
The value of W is 1.5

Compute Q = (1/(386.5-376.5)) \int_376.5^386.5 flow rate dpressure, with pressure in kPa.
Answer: 208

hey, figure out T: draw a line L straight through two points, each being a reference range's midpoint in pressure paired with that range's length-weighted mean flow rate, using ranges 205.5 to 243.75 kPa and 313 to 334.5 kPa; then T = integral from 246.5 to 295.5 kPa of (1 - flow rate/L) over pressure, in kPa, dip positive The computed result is 5.3 kPa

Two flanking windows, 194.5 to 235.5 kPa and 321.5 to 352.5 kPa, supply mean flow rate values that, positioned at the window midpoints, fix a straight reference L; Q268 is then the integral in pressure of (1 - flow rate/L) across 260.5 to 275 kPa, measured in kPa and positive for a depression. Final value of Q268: 3.4 kPa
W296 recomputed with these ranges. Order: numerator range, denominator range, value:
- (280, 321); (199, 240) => 1.16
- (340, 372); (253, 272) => 1.31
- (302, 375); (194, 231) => 1.34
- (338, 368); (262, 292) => 1.44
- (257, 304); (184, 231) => 1.05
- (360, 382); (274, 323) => 1.13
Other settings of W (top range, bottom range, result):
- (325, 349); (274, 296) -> 1.21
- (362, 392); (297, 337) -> 1.03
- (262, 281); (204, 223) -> 0.85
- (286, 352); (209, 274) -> 1.11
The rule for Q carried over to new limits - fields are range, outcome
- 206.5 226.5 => 178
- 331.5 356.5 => 221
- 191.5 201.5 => 138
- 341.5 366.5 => 231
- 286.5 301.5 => 210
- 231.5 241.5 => 215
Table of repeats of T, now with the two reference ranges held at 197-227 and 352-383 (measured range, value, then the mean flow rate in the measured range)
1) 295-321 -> -1.54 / 211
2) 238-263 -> -4.91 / 209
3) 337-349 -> -0.39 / 222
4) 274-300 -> 0.95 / 184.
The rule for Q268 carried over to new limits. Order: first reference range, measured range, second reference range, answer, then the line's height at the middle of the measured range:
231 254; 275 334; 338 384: 5.1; 219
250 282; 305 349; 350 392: -3.5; 198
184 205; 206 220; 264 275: -1.3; 148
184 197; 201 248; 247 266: 1.3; 190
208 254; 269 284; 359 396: 4.9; 205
